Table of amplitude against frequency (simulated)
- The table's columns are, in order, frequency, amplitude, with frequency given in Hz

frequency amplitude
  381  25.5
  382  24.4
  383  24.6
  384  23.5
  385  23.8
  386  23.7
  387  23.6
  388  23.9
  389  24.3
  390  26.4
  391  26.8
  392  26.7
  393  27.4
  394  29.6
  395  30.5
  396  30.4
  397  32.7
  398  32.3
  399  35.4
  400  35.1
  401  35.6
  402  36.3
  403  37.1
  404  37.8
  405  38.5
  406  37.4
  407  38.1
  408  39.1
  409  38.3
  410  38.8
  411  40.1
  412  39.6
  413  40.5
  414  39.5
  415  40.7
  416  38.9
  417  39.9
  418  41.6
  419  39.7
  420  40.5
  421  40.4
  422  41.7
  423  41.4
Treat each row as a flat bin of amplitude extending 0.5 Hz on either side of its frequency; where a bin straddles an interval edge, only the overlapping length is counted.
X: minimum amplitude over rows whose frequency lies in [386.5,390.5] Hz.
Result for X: 23.6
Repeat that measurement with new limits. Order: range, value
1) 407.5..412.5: 38.3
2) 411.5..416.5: 38.9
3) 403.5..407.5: 37.4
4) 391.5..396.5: 26.7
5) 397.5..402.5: 32.3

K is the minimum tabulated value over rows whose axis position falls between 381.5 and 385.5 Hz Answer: 23.5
